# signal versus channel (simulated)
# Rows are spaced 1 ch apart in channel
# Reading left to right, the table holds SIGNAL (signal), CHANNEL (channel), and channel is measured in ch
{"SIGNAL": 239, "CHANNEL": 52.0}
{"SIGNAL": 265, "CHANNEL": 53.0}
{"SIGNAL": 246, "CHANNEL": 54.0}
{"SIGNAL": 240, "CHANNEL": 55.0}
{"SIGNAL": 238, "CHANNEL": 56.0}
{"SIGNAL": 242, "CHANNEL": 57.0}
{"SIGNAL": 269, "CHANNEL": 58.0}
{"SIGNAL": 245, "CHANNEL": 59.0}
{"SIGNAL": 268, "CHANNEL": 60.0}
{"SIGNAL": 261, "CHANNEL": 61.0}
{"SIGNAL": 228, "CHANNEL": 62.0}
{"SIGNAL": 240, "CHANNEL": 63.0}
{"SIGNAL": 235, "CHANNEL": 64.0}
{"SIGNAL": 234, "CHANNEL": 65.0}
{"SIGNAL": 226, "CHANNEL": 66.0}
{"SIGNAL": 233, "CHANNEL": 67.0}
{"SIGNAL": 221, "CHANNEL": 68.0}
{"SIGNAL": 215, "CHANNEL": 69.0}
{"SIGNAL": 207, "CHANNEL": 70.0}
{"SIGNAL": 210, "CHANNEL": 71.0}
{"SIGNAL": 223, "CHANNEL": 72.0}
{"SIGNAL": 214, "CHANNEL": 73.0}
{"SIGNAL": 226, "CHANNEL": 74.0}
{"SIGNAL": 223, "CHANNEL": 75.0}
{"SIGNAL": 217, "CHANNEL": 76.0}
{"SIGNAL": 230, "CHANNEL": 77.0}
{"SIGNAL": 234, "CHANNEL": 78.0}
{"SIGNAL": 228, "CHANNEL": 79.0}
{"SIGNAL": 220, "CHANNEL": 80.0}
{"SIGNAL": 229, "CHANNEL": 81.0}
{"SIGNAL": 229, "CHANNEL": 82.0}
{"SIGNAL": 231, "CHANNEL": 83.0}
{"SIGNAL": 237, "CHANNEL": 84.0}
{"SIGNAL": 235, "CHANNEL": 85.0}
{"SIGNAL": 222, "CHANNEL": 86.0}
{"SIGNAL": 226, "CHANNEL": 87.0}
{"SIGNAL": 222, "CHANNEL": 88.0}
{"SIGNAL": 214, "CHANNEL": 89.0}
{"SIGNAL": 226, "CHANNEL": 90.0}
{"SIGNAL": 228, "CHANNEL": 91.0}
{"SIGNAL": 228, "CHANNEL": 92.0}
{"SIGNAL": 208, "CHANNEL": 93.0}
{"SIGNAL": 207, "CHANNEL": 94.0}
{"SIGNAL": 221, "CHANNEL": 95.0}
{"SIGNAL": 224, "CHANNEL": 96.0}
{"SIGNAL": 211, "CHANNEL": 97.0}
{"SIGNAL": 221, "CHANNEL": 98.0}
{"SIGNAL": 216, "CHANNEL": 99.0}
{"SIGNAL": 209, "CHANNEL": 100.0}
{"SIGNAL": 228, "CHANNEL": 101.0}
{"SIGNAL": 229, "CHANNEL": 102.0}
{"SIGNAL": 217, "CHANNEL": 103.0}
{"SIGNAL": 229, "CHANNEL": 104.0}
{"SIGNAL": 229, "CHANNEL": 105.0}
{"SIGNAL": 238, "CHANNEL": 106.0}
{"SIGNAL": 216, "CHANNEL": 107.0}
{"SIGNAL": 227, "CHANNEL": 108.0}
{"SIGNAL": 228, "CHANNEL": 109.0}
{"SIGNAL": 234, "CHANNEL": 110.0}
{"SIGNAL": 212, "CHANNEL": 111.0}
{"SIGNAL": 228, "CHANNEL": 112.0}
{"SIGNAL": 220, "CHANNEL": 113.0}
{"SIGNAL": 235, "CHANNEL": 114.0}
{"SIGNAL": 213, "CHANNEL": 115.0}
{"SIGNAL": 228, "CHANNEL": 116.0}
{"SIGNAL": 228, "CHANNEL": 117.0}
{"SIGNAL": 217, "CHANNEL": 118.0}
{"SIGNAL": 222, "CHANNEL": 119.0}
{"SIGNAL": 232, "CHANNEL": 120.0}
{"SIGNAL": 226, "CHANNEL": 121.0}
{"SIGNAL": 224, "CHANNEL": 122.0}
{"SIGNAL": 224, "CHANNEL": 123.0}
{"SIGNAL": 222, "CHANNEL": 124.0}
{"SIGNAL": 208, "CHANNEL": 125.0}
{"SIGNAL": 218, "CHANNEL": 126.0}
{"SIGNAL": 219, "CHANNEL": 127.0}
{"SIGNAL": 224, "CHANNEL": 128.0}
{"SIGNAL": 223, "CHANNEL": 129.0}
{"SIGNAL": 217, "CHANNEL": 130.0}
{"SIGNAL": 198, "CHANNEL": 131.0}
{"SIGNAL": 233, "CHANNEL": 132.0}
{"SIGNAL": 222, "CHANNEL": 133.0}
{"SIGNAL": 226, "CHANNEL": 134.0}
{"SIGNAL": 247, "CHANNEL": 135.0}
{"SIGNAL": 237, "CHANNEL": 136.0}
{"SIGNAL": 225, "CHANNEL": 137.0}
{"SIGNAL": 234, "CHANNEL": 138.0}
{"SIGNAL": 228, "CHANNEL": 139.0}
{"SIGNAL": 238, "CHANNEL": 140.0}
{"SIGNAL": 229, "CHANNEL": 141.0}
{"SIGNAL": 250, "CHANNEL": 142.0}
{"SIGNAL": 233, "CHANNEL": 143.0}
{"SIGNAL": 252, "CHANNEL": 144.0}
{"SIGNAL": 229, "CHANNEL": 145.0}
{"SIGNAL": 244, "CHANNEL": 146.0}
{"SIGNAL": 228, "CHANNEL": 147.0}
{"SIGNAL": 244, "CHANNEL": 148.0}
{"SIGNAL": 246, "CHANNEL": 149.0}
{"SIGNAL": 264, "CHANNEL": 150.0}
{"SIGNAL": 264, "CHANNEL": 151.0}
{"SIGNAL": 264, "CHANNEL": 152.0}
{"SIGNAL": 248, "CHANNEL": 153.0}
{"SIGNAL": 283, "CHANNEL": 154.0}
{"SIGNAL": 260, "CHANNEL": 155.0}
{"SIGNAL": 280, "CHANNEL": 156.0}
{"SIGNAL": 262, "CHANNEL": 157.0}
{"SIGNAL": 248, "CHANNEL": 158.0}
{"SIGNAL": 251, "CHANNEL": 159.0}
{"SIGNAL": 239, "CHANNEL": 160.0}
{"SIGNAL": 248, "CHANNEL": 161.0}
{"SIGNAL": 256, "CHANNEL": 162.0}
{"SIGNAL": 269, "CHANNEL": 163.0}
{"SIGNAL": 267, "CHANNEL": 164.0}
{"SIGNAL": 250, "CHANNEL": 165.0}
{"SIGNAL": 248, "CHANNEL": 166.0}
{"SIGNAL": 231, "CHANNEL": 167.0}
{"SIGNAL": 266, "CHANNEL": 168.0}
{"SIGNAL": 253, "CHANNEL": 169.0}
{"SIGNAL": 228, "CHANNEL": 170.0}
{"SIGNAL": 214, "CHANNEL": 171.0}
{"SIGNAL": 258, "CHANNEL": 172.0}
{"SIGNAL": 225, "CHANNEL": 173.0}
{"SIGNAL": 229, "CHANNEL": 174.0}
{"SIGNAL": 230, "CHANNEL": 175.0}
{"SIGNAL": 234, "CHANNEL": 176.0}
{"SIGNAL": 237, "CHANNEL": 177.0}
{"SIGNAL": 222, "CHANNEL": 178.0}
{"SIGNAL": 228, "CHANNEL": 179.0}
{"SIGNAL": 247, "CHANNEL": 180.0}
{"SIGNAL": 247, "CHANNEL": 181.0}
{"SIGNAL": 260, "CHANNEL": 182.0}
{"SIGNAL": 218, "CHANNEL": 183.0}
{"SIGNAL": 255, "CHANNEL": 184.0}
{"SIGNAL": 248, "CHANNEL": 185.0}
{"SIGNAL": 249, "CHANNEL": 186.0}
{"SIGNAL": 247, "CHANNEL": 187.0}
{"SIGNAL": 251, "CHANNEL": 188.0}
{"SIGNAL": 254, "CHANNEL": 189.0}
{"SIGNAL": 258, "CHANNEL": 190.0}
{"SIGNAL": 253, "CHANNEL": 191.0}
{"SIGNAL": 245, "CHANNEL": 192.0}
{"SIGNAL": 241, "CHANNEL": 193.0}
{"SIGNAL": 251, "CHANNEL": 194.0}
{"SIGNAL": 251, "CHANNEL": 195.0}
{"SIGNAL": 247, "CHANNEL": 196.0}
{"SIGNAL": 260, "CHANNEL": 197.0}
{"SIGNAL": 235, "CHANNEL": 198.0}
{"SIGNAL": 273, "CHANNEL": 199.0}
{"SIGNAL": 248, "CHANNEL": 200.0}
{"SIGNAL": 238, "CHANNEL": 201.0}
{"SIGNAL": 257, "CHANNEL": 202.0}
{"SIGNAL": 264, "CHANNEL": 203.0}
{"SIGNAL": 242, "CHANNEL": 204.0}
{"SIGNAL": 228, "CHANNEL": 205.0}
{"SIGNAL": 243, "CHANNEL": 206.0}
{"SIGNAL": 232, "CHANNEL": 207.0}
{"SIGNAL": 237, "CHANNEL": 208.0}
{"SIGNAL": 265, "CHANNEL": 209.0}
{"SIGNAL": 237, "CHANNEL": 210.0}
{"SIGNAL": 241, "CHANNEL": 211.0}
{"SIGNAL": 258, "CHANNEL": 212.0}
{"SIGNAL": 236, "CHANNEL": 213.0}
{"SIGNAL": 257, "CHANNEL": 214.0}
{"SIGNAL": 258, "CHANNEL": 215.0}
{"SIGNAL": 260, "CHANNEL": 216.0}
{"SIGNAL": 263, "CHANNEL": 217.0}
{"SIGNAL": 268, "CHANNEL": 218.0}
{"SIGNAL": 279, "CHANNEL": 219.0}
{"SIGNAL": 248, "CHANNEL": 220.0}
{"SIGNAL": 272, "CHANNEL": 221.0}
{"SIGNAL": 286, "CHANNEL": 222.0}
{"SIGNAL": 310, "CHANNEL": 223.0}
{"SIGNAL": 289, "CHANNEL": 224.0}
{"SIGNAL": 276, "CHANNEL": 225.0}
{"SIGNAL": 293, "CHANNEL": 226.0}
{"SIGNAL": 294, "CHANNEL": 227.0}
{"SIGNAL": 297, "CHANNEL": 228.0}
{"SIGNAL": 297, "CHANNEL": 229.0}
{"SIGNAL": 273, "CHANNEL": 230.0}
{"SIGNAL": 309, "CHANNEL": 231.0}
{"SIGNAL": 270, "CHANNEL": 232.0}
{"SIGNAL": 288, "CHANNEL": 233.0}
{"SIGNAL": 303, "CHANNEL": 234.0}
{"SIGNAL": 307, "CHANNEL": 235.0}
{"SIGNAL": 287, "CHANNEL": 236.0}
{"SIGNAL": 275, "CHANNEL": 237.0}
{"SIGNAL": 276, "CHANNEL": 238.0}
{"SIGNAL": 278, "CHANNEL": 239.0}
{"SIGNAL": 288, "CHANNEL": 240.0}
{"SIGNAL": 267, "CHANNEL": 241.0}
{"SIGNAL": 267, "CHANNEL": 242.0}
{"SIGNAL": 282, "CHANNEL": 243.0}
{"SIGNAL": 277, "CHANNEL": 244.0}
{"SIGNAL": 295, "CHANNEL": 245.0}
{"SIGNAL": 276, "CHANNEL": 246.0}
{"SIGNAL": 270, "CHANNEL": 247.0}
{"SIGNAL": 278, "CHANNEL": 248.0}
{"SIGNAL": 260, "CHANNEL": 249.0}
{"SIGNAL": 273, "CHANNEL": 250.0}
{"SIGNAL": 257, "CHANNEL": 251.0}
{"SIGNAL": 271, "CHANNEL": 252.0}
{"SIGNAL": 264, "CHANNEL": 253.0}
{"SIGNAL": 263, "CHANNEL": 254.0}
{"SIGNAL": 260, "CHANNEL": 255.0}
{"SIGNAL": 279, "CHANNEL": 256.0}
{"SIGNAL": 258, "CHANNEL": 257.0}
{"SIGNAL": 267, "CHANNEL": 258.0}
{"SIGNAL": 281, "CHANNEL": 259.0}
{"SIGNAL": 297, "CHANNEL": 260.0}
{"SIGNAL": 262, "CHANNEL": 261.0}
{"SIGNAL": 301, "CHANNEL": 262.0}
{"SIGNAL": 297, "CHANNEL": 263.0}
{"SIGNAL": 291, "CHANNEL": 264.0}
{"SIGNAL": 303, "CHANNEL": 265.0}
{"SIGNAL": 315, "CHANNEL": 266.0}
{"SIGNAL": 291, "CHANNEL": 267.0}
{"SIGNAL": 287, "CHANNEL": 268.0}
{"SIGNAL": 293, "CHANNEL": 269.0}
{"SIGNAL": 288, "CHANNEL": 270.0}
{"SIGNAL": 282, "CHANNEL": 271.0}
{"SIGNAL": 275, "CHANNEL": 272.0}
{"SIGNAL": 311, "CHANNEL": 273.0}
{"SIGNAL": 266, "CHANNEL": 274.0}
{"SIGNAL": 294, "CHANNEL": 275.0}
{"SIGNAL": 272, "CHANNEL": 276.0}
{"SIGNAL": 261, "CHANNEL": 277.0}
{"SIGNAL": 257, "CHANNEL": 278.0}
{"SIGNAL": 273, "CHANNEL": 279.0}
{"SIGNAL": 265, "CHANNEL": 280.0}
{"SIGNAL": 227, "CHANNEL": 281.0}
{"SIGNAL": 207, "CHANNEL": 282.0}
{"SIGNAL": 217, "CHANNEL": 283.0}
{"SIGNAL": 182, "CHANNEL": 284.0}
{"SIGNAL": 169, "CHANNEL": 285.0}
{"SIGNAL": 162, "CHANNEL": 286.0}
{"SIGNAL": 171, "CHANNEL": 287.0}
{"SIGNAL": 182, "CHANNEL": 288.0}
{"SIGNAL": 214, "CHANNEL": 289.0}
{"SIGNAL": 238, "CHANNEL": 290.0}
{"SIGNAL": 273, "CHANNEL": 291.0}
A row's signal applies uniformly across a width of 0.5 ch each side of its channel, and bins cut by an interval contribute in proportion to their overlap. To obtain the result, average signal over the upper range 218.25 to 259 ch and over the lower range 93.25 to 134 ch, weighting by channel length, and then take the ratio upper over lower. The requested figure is 1.26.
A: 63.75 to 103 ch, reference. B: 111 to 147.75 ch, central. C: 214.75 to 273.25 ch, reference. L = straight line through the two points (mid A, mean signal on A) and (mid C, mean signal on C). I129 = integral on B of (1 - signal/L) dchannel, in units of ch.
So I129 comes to 1.9 ch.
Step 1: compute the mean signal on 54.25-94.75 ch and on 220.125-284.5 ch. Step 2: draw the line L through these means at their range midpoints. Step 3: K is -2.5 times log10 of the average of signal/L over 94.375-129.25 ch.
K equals 0.08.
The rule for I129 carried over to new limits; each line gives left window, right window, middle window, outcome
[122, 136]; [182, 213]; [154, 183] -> -1.16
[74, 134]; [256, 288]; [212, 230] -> -1.83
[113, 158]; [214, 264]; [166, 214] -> 2.54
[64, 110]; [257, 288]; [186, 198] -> -0.27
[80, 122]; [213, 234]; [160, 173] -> 0.28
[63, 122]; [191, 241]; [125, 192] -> 1.16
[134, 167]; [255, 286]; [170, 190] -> 1.04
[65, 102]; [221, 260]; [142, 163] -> -0.40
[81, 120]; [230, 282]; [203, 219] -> 0.78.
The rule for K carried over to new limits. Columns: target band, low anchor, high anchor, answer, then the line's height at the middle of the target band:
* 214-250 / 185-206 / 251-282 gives -0.07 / 264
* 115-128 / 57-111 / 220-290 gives 0.07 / 236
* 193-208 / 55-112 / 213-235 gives 0.10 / 271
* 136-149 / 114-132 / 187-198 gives -0.03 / 229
